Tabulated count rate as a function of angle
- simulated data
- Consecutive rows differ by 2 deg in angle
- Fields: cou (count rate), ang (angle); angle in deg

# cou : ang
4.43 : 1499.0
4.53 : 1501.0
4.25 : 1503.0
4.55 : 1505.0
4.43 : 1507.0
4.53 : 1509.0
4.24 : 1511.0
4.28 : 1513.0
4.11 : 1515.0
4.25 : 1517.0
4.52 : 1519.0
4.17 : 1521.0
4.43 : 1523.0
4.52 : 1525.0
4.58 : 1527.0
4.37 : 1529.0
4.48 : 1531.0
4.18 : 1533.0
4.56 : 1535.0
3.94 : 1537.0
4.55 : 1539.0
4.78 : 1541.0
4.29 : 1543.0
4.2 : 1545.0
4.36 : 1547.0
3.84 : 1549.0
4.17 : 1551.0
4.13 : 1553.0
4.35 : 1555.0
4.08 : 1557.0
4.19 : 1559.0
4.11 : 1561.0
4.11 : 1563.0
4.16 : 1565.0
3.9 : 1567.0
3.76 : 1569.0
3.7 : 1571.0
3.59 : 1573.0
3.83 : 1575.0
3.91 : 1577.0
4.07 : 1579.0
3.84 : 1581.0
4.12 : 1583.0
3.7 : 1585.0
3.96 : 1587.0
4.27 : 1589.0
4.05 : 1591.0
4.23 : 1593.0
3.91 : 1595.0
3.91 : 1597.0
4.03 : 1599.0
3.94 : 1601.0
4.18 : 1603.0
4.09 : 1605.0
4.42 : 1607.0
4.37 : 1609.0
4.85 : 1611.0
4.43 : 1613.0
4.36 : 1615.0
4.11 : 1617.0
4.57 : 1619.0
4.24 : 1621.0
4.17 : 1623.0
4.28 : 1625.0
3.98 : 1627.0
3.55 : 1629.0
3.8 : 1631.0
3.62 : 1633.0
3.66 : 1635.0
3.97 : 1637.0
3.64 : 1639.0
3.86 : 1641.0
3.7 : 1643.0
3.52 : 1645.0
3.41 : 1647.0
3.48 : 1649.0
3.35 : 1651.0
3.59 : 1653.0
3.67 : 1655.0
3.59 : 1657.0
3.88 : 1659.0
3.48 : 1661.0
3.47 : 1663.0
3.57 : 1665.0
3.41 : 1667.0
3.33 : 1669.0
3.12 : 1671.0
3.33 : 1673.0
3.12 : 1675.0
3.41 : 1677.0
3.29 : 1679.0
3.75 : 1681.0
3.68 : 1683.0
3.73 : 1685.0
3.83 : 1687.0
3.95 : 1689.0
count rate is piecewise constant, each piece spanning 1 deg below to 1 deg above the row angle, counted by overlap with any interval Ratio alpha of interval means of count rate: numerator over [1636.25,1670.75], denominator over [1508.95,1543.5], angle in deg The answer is 0.8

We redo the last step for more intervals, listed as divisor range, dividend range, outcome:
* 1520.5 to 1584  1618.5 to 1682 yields 0.87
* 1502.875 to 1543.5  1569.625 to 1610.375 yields 0.91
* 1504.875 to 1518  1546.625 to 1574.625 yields 0.93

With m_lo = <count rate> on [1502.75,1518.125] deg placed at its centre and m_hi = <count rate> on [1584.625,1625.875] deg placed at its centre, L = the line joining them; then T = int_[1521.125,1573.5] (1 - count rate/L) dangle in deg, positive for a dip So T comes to 0.9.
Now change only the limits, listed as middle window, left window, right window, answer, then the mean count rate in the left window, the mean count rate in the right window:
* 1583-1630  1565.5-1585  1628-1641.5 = -4.58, 3.86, 3.72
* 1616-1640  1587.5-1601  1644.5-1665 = -1.23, 4.05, 3.55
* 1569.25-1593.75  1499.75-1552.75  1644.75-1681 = 0.32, 4.35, 3.45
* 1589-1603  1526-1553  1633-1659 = -0.31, 4.32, 3.63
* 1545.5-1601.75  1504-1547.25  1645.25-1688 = 0.94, 4.38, 3.5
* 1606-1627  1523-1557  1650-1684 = -3.02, 4.33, 3.47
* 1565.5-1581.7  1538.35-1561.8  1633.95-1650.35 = 1.03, 4.25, 3.65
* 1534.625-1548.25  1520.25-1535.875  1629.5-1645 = -0.11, 4.41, 3.73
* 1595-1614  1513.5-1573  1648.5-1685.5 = -1.84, 4.22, 3.48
